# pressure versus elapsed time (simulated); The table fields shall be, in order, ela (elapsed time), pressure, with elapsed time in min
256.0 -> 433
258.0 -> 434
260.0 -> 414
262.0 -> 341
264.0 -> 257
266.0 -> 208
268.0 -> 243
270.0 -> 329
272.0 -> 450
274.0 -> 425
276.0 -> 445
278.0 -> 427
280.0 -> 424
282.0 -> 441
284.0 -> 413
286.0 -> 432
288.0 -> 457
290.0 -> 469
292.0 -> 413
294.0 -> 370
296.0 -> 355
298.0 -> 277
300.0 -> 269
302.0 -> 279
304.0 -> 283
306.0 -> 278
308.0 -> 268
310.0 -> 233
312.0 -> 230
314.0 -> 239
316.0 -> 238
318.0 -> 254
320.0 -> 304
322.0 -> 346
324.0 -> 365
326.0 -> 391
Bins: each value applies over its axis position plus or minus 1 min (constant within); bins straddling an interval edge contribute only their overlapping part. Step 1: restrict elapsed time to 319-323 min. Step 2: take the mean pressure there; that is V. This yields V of 325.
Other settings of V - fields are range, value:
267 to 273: 341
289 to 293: 441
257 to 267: 331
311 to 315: 234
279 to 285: 426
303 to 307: 280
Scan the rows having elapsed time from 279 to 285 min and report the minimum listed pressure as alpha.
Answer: 413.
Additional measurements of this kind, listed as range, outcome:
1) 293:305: 269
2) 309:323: 230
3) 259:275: 208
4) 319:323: 304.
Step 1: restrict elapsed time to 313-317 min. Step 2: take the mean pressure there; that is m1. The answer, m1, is 238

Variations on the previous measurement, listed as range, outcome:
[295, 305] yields 293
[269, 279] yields 415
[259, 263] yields 378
